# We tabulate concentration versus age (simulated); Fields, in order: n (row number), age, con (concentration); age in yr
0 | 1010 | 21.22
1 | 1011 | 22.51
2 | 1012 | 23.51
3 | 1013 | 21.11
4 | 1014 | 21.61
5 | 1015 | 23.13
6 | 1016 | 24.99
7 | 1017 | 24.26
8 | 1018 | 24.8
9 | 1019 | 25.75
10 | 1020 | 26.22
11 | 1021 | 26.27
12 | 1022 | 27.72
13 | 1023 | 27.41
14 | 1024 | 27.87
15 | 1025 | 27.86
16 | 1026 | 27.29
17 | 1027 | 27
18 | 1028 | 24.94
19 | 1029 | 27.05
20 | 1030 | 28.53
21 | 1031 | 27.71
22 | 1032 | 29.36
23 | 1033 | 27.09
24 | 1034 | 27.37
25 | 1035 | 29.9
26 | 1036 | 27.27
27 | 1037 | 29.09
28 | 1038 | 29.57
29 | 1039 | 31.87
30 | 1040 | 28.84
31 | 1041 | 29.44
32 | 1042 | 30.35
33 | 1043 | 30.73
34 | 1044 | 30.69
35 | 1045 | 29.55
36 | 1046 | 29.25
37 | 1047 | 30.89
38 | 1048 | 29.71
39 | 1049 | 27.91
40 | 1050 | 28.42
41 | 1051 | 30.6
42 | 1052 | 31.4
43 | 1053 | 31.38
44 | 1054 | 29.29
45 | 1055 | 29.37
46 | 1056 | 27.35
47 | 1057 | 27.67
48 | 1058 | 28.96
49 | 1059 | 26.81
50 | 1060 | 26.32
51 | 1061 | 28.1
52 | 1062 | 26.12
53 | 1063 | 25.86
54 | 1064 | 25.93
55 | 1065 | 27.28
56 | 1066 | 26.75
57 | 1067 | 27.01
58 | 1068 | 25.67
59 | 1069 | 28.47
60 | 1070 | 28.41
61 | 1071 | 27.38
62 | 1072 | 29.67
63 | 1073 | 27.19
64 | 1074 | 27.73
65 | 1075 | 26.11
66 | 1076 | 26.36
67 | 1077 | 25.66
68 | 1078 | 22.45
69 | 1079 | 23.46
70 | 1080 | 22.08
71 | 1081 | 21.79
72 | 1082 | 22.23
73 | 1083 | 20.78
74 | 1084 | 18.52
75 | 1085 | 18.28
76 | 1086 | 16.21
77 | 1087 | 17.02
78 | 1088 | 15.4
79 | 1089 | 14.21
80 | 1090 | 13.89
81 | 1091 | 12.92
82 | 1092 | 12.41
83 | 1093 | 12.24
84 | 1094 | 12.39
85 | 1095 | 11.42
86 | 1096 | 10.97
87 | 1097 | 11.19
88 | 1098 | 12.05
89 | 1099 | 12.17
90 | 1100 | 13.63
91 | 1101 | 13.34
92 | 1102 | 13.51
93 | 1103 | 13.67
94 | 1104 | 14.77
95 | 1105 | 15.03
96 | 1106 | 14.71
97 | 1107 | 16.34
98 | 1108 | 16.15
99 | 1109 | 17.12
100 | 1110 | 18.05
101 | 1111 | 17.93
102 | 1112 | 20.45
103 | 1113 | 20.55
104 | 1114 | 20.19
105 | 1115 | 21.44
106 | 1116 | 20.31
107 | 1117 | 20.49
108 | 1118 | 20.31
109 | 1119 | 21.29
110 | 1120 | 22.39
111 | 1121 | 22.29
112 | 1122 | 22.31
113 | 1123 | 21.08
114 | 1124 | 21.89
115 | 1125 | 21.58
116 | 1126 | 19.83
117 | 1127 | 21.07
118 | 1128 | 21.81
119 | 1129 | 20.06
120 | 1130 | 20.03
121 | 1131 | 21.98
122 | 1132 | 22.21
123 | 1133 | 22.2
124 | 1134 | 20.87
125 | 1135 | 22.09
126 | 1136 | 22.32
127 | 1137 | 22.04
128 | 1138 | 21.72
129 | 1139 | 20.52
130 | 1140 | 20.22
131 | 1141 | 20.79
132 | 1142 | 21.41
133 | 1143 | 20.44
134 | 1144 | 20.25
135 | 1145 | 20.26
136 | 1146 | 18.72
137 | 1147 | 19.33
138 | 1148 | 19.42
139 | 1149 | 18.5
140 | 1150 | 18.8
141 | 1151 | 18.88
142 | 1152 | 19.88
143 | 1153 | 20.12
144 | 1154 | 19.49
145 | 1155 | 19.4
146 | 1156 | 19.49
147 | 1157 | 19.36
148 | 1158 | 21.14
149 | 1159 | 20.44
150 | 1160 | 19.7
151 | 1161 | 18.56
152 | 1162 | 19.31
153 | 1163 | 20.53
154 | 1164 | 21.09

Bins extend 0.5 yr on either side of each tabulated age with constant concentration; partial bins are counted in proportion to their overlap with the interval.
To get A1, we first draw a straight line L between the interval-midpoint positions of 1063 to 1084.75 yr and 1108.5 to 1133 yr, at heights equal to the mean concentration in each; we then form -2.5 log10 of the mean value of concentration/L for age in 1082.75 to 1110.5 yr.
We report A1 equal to 0.50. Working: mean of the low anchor 25.2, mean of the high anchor 20.7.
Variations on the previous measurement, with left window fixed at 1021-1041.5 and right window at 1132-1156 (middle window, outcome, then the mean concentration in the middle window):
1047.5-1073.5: -0.08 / 28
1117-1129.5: 0.02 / 21.3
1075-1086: 0.12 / 22.1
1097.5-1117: 0.35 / 16.5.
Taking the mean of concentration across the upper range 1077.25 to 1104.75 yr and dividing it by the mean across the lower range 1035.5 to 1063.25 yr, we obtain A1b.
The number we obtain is 0.54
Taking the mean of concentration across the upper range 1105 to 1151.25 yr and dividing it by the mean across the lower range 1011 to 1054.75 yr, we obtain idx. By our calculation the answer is 0.73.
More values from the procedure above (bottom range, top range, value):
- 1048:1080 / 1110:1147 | 0.76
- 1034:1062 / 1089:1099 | 0.42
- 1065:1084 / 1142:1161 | 0.77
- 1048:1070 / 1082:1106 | 0.51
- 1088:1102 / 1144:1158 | 1.54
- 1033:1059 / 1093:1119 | 0.54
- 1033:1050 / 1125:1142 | 0.72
